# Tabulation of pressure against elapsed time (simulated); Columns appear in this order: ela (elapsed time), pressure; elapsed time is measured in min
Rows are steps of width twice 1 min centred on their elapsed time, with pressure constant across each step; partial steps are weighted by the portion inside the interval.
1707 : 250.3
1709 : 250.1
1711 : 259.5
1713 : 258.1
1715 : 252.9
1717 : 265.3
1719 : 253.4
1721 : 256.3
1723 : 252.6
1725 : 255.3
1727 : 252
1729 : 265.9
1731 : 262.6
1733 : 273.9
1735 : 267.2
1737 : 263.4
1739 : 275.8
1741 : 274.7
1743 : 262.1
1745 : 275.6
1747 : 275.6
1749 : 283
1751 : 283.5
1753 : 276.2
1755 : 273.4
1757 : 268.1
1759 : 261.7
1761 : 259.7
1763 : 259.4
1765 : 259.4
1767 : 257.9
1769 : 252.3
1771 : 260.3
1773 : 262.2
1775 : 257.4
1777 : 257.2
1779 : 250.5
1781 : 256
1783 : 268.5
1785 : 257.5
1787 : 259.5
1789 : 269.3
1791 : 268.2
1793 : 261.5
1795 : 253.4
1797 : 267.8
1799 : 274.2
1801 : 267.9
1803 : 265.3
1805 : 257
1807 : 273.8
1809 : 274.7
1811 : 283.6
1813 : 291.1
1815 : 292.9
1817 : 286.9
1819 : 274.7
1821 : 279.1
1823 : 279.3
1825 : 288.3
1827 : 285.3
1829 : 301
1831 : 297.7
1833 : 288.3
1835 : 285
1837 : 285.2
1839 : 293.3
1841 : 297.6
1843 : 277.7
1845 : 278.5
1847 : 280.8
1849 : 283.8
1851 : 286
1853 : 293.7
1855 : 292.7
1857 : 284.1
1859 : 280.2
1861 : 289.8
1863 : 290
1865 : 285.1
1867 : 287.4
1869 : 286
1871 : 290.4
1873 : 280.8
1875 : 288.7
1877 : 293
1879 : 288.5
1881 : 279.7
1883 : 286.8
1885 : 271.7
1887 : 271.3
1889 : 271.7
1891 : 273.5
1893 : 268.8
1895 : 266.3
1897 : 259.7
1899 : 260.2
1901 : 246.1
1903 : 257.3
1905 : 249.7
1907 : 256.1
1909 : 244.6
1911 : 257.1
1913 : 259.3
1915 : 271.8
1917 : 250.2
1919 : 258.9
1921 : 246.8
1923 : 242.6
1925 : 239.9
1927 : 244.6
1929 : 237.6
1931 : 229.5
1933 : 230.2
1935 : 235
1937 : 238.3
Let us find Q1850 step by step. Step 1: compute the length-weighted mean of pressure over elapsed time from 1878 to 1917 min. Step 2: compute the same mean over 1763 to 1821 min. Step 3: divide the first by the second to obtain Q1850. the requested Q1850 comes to 0.99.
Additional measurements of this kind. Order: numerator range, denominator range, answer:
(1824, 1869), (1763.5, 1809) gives 1.10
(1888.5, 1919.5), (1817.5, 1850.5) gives 0.91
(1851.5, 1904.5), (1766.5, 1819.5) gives 1.04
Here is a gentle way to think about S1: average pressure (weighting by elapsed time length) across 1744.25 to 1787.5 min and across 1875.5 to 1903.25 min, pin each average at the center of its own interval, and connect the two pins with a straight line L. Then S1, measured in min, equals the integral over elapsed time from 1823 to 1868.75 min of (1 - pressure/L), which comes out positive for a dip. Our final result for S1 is -3.1 min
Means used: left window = 264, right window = 272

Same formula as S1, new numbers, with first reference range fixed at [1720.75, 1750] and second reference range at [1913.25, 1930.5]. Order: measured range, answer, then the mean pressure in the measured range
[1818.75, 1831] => -1.3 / 286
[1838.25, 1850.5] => -1.4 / 285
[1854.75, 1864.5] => -1.2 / 287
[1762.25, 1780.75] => 0.4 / 257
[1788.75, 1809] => -0.4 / 266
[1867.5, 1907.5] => -3.2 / 273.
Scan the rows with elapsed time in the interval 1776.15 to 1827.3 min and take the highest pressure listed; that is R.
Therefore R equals 292.9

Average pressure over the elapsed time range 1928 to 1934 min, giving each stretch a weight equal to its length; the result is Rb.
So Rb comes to 232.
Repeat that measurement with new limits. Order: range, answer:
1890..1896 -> 270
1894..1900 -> 262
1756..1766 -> 262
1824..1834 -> 292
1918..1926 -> 247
